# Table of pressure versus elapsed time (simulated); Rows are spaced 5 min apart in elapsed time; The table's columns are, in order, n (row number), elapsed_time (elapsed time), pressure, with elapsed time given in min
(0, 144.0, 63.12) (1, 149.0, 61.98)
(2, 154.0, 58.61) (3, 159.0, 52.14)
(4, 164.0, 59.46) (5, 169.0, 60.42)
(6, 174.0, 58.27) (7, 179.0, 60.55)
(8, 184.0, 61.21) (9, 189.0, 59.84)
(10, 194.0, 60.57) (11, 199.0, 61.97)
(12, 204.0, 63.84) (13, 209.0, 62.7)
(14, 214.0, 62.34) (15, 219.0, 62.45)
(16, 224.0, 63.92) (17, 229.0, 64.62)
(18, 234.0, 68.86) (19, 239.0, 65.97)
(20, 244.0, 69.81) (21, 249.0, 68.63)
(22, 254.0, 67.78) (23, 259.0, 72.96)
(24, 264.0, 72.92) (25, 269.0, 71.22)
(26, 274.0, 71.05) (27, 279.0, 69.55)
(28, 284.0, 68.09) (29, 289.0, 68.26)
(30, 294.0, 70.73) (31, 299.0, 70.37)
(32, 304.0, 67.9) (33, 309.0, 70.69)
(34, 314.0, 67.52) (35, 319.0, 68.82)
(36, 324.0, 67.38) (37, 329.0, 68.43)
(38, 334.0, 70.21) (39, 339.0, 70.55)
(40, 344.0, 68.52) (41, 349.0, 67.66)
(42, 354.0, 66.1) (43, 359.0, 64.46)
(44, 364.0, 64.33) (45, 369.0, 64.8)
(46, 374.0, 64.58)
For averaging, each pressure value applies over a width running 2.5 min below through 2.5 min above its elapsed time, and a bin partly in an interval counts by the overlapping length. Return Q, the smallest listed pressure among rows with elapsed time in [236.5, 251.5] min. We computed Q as 65.97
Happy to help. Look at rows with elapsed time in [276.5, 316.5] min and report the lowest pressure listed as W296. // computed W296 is 67.52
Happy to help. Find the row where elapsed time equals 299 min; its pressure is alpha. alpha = 70.37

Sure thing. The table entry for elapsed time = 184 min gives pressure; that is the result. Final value 61.21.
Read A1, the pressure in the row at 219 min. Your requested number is 62.45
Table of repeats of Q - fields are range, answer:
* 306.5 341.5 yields 67.38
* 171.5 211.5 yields 58.27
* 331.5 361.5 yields 64.46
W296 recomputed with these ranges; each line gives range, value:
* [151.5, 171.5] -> 52.14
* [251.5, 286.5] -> 67.78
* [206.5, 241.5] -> 62.34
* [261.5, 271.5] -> 71.22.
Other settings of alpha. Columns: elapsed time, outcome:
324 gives 67.38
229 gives 64.62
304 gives 67.9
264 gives 72.92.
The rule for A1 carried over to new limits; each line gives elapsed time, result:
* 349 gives 67.66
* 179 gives 60.55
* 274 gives 71.05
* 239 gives 65.97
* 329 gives 68.43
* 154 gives 58.61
